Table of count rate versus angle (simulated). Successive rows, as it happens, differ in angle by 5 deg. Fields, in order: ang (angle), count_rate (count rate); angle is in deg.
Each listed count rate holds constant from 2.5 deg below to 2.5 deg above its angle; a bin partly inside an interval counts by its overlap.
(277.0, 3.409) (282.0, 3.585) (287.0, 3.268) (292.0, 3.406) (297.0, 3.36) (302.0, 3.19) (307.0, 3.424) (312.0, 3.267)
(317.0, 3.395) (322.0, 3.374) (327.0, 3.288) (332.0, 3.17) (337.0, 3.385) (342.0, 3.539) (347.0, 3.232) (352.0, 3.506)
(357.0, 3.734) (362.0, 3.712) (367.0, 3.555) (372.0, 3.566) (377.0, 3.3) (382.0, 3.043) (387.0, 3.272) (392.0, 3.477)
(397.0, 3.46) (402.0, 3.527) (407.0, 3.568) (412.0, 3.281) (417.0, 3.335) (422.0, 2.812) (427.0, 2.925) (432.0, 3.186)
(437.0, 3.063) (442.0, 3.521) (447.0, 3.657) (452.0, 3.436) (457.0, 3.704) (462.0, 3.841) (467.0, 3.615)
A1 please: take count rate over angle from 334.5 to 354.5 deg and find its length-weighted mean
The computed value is 3.42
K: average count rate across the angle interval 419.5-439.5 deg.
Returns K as 3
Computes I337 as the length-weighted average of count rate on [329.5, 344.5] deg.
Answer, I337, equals 3.36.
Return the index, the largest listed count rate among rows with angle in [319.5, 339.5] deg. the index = 3.385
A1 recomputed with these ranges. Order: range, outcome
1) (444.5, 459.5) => 3.6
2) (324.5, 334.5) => 3.23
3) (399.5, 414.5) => 3.46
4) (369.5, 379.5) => 3.43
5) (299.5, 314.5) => 3.29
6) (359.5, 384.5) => 3.44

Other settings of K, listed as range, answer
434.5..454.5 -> 3.42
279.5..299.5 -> 3.4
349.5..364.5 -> 3.65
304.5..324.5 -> 3.36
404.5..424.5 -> 3.25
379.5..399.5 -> 3.31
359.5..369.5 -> 3.63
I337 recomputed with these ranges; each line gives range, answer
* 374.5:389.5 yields 3.21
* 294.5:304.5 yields 3.27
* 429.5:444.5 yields 3.26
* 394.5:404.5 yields 3.49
